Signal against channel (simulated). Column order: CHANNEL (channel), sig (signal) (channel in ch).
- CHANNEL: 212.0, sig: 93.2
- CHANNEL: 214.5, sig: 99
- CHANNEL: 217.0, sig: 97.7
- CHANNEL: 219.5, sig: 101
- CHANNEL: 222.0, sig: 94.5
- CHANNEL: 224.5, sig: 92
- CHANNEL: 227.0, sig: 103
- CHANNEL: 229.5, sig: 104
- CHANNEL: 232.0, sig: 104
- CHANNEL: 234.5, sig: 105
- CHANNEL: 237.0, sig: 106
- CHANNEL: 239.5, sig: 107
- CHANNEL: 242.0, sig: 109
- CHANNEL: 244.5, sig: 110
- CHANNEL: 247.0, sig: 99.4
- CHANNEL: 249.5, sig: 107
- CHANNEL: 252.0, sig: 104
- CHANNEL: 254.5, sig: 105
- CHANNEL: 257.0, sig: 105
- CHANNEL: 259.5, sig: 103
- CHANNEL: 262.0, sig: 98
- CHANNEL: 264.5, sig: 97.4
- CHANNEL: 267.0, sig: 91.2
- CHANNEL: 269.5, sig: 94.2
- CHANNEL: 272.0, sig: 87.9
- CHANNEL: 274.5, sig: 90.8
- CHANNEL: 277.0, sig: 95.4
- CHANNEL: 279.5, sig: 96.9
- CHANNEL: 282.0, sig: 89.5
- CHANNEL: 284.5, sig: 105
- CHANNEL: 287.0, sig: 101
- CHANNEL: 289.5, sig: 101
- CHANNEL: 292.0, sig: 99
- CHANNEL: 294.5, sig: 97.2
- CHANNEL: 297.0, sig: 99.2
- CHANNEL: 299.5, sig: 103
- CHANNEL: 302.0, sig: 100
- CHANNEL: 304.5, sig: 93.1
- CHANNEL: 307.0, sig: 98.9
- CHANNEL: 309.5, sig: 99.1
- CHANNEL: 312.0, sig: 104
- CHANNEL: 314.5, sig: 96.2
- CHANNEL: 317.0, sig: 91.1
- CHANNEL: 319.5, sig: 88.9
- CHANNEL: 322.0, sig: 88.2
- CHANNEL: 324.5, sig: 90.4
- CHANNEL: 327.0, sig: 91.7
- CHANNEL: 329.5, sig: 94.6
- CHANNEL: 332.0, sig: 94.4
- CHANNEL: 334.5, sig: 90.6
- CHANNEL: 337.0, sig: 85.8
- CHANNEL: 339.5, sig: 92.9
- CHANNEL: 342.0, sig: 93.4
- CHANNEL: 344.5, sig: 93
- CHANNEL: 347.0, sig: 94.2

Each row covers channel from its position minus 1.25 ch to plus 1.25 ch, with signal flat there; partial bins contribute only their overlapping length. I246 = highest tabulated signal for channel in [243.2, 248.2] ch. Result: 110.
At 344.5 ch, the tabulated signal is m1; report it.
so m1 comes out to 93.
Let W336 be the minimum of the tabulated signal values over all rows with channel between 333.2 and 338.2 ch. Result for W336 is 85.8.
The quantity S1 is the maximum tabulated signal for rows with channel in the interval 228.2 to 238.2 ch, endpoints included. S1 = 106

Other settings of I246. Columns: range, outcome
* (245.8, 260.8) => 107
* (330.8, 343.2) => 94.4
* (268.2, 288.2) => 105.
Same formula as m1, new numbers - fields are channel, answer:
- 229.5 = 104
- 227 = 103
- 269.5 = 94.2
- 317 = 91.1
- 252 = 104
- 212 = 93.2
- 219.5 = 101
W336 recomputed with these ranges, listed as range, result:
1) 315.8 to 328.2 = 88.2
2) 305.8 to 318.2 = 91.1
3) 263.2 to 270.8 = 91.2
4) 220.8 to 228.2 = 92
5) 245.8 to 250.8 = 99.4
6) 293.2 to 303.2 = 97.2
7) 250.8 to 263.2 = 98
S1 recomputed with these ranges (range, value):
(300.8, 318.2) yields 104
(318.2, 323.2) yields 88.9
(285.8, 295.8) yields 101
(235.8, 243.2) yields 109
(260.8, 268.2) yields 98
